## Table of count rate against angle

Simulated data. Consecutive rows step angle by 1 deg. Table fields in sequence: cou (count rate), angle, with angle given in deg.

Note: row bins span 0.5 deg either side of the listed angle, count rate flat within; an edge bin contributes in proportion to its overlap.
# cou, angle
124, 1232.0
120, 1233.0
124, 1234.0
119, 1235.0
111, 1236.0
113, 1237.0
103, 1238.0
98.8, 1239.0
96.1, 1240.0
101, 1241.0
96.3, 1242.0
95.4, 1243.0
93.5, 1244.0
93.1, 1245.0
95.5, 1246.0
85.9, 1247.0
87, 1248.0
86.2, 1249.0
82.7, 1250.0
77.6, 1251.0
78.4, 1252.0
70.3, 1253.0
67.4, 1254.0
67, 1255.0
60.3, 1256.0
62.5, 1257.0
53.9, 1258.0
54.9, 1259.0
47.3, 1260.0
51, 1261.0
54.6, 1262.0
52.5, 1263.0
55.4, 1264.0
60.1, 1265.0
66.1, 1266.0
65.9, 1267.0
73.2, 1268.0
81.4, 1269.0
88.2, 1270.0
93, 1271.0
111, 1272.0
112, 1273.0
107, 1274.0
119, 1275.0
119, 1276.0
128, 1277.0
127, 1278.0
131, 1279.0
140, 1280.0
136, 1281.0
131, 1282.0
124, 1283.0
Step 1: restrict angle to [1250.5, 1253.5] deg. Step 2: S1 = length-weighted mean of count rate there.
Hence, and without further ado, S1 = 75.4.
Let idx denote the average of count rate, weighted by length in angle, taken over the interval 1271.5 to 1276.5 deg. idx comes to 114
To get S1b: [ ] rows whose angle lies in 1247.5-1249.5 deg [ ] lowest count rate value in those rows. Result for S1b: 86.2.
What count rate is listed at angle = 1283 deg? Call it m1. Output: 124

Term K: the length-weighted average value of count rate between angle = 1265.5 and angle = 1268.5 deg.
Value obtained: 68.4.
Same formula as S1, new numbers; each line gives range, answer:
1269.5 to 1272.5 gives 97.4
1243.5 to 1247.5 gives 92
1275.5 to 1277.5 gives 124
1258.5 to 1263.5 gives 52.1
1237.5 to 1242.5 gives 99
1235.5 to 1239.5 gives 106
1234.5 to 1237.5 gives 114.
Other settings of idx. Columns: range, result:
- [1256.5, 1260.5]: 54.7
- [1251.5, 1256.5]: 68.7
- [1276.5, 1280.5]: 132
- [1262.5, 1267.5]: 60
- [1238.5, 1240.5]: 97.4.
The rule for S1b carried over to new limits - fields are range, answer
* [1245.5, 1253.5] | 70.3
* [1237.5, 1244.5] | 93.5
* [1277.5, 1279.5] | 127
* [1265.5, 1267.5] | 65.9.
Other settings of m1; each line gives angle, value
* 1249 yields 86.2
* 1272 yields 111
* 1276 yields 119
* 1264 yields 55.4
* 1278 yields 127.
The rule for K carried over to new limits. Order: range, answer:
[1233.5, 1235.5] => 122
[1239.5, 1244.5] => 96.5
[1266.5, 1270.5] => 77.2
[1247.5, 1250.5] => 85.3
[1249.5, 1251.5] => 80.2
